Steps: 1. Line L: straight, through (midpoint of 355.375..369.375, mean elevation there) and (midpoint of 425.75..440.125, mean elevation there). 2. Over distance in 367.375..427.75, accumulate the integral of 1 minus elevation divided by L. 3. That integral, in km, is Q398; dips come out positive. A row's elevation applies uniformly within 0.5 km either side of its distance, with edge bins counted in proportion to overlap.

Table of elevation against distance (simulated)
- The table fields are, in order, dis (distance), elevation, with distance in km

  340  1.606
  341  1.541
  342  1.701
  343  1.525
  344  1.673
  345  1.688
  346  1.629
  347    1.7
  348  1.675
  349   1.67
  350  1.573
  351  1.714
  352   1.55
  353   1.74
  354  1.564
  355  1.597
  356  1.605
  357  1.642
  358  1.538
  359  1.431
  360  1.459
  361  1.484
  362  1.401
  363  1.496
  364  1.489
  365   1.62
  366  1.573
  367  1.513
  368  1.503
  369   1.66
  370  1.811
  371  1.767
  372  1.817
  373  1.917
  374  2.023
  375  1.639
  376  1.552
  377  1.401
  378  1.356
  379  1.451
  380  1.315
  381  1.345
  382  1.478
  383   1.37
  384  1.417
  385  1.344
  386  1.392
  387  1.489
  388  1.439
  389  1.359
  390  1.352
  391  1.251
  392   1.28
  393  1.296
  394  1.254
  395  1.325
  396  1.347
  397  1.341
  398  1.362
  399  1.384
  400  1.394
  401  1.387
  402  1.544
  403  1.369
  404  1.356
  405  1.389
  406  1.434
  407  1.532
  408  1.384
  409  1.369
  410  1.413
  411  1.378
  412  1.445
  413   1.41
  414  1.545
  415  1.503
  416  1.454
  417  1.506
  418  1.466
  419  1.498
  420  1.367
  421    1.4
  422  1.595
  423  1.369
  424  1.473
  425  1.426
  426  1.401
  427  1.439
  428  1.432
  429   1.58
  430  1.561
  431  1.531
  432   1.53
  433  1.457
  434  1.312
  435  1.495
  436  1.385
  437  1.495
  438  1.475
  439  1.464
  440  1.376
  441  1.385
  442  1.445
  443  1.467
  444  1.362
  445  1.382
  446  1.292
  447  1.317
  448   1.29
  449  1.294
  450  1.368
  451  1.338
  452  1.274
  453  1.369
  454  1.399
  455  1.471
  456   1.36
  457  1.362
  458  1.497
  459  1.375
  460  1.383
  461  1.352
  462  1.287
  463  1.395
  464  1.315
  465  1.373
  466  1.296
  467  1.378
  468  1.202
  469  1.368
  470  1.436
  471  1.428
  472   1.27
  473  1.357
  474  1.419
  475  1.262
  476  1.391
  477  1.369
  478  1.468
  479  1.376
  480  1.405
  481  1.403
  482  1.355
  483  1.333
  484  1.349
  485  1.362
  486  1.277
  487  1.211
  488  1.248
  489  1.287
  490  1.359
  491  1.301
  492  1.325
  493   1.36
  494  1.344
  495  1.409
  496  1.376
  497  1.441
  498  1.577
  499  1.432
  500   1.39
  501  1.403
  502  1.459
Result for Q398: 1.7 km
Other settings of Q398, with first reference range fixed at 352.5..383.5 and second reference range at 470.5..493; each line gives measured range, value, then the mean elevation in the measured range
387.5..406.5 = 1.9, 1.36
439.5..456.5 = 0.6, 1.36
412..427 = 0.1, 1.46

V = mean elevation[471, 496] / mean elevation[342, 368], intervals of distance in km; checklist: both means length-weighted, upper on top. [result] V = 0.85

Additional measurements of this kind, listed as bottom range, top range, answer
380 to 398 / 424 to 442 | 1.07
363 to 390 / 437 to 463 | 0.90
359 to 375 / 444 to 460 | 0.83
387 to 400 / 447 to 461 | 1.02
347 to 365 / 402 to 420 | 0.92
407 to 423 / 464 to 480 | 0.94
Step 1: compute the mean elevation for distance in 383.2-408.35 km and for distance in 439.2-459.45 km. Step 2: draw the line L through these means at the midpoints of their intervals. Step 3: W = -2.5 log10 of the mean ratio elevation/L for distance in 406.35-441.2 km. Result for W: -0.06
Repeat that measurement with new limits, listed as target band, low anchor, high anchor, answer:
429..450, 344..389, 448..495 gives 0.00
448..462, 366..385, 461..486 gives 0.02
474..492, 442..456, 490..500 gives 0.04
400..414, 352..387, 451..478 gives 0.04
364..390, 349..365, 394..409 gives -0.04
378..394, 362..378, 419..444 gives 0.16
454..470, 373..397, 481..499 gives 0.00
